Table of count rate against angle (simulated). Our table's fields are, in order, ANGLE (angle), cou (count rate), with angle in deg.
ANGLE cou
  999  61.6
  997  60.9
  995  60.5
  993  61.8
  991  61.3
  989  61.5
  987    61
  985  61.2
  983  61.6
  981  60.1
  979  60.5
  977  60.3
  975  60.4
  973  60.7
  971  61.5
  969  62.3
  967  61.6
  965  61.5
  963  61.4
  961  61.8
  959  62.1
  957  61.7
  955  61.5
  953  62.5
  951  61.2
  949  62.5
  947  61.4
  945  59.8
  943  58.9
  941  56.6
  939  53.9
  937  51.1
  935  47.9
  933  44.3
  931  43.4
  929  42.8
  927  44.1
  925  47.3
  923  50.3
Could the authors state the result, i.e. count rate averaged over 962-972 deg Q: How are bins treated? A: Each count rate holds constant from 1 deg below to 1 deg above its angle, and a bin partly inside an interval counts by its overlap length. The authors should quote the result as 61.7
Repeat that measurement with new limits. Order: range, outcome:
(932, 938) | 47.8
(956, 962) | 61.9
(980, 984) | 60.9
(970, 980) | 60.7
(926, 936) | 44.5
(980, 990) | 61.1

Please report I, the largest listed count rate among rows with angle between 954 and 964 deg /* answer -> 62.1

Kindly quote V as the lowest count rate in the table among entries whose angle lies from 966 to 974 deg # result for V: 60.7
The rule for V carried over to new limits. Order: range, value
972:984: 60.1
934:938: 47.9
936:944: 51.1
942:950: 58.9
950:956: 61.2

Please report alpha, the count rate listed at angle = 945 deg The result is 59.8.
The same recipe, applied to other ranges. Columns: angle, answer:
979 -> 60.5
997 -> 60.9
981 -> 60.1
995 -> 60.5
